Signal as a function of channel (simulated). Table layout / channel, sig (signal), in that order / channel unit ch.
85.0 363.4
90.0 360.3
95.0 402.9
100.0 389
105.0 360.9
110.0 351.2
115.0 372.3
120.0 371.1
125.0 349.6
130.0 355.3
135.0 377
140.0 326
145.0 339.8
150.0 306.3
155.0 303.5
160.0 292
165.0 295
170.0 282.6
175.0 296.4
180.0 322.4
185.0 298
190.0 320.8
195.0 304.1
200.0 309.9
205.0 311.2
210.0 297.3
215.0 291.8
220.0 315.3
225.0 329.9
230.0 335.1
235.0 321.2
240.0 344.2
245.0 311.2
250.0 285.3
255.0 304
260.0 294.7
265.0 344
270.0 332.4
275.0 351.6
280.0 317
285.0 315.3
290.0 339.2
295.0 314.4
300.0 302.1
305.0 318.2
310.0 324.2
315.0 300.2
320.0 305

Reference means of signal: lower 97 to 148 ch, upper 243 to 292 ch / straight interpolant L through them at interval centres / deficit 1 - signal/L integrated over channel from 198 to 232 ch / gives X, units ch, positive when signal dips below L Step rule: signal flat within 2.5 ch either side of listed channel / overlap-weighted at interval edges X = 2.1 ch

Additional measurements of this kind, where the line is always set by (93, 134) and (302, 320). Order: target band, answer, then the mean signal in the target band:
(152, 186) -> 5.2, 299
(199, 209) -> 1.0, 309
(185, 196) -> 1.2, 310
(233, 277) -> 1.0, 321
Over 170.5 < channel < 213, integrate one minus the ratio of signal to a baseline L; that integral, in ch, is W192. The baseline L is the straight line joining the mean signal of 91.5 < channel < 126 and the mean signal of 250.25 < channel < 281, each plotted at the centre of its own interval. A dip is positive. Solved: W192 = 4.8 ch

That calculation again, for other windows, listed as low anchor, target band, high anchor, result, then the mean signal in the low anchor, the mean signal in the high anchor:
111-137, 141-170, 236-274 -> 3.9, 364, 318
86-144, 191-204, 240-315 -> 1.2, 364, 318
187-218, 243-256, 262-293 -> 0.9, 306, 332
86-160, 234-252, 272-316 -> 0.8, 353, 321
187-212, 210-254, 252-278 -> 0.2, 309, 324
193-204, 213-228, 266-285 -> 0.0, 308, 332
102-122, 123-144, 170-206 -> -0.2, 364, 307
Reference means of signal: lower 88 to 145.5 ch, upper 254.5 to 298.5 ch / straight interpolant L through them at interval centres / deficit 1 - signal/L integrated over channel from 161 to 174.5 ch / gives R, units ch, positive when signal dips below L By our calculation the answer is 2.3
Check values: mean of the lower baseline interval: 364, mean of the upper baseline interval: 324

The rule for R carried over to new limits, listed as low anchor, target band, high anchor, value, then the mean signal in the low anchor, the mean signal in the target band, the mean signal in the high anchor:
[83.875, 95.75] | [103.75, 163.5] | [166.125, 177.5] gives -2.2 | 373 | 341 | 290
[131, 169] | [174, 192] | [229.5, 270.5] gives 0.5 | 320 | 310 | 318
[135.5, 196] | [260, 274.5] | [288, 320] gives -0.9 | 310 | 333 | 315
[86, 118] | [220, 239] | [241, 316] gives 0.3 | 372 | 328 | 318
